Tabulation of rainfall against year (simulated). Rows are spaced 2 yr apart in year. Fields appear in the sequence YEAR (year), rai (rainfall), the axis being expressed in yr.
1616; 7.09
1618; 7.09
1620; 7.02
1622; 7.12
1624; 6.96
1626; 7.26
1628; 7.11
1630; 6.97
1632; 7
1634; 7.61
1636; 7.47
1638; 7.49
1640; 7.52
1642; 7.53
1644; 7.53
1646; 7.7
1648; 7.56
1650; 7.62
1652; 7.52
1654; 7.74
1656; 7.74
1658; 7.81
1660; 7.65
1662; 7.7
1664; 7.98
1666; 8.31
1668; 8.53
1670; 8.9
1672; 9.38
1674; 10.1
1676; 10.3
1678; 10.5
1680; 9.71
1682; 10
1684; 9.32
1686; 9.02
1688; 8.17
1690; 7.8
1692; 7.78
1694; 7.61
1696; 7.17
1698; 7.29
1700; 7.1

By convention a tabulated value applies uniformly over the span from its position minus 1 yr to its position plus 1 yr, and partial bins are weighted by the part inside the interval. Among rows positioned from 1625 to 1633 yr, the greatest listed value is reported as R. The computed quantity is 7.26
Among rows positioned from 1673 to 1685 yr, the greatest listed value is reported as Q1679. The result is 10.5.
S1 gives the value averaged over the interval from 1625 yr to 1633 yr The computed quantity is 7.08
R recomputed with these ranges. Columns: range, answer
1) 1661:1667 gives 8.31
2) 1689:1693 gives 7.8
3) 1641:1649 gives 7.7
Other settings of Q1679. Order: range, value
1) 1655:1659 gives 7.81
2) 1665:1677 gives 10.3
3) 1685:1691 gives 9.02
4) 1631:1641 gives 7.61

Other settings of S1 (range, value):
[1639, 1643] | 7.53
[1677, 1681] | 10.1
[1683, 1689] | 8.84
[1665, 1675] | 9.04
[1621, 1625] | 7.04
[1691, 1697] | 7.52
